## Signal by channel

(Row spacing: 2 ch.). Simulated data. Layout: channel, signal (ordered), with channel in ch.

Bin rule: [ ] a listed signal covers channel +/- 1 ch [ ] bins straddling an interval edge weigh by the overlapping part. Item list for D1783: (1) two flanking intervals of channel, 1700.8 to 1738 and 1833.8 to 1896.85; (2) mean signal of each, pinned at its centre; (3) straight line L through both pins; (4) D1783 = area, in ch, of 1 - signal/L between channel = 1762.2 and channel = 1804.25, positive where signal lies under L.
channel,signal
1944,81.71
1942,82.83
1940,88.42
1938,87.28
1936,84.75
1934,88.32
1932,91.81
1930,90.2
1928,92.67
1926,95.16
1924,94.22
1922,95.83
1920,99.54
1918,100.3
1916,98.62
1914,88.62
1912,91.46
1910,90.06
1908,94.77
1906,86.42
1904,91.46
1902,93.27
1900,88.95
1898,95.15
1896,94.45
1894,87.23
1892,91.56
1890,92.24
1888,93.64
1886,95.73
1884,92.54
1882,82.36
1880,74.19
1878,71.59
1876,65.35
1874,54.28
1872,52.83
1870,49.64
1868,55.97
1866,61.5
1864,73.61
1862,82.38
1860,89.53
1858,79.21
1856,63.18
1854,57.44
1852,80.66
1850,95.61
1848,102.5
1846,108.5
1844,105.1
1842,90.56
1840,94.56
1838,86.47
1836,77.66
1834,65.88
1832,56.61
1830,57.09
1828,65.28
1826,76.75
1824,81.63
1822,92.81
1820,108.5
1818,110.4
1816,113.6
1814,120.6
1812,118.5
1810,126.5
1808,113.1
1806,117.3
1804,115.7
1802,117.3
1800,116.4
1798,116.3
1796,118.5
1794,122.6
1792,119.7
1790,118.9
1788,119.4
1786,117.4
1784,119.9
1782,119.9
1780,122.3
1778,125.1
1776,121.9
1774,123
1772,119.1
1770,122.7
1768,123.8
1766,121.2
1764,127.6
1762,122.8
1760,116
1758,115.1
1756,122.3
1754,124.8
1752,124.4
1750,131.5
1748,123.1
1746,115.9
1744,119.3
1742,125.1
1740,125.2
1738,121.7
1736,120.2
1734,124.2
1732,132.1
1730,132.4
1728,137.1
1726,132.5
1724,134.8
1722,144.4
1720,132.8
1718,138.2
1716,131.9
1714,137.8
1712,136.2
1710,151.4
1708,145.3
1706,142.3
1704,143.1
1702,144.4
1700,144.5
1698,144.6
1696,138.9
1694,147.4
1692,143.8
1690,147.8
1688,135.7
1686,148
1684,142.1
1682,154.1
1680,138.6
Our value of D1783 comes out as -3.3 ch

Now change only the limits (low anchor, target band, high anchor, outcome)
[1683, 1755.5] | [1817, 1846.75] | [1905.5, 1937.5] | 7.1 ch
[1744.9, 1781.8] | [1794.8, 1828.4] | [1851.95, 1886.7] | -3.1 ch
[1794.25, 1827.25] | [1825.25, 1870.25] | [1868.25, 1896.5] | 7.5 ch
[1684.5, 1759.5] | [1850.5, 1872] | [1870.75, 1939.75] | 6.5 ch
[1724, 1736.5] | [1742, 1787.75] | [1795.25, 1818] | 1.0 ch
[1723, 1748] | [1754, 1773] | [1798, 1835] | -0.7 ch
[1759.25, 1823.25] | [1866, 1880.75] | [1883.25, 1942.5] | 5.9 ch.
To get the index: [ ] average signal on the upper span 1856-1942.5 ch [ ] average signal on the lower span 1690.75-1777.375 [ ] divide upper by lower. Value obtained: 0.65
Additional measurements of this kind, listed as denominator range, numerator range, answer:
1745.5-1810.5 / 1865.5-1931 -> 0.71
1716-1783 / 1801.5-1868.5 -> 0.72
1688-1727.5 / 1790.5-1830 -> 0.76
